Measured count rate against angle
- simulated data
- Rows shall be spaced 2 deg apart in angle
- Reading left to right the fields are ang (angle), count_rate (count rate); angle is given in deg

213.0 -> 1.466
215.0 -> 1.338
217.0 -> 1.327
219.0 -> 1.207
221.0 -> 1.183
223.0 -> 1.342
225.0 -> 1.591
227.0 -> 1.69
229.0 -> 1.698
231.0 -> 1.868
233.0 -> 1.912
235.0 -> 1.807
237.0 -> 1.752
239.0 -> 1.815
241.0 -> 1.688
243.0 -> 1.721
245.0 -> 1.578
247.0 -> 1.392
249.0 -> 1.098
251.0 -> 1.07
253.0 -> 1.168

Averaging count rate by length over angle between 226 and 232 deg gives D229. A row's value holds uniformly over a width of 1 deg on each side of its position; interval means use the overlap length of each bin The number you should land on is 1.75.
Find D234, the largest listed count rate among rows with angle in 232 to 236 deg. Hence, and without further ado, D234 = 1.912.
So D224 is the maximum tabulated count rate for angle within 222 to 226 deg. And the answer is 1.591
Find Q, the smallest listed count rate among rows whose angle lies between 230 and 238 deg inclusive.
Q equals 1.752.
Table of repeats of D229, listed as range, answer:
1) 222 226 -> 1.47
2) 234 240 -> 1.79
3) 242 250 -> 1.45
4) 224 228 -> 1.64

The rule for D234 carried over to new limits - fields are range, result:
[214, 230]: 1.698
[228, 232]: 1.868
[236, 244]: 1.815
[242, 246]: 1.721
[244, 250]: 1.578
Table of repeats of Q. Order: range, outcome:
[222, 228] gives 1.342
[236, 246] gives 1.578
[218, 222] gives 1.183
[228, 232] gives 1.698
